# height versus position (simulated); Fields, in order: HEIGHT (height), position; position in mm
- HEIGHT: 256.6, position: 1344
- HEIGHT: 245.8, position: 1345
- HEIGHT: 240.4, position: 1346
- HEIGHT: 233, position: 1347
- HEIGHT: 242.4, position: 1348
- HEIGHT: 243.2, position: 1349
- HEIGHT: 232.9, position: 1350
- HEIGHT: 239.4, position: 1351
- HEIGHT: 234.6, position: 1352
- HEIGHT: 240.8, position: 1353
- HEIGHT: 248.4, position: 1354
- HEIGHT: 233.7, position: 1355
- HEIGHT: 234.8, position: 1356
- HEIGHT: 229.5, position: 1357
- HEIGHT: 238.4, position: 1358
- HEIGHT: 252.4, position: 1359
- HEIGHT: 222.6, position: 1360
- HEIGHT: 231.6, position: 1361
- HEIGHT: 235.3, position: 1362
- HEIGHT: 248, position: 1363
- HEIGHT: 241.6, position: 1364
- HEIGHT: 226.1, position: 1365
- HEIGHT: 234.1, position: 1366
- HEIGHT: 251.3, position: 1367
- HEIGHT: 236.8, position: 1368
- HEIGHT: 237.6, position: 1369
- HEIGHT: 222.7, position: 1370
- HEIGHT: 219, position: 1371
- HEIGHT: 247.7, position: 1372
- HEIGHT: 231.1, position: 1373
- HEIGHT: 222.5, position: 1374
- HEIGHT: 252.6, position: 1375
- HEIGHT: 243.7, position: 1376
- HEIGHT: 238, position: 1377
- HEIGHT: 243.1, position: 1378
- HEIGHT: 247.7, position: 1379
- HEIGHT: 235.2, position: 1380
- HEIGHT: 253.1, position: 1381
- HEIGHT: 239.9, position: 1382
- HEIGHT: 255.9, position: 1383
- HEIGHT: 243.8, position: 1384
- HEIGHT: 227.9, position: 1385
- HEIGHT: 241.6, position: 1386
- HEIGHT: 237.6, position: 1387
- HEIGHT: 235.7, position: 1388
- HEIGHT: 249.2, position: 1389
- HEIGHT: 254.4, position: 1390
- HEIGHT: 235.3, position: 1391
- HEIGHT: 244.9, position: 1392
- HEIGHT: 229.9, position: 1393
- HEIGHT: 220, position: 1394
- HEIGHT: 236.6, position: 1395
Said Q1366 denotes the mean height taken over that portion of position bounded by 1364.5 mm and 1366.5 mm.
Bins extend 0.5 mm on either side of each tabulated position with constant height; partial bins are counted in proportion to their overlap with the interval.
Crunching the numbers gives 230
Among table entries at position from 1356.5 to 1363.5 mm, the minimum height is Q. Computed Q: 222.6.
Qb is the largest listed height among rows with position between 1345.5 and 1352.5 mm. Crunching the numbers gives 243.2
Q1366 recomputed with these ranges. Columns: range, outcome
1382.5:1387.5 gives 241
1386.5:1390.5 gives 244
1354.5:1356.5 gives 234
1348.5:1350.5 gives 238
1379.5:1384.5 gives 246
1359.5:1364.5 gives 236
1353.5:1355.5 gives 241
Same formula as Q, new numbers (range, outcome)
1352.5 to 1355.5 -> 233.7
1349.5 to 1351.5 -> 232.9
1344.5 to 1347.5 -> 233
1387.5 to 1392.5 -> 235.3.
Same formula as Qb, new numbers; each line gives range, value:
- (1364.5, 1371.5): 251.3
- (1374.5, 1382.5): 253.1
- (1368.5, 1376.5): 252.6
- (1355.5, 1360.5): 252.4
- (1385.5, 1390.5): 254.4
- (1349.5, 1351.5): 239.4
